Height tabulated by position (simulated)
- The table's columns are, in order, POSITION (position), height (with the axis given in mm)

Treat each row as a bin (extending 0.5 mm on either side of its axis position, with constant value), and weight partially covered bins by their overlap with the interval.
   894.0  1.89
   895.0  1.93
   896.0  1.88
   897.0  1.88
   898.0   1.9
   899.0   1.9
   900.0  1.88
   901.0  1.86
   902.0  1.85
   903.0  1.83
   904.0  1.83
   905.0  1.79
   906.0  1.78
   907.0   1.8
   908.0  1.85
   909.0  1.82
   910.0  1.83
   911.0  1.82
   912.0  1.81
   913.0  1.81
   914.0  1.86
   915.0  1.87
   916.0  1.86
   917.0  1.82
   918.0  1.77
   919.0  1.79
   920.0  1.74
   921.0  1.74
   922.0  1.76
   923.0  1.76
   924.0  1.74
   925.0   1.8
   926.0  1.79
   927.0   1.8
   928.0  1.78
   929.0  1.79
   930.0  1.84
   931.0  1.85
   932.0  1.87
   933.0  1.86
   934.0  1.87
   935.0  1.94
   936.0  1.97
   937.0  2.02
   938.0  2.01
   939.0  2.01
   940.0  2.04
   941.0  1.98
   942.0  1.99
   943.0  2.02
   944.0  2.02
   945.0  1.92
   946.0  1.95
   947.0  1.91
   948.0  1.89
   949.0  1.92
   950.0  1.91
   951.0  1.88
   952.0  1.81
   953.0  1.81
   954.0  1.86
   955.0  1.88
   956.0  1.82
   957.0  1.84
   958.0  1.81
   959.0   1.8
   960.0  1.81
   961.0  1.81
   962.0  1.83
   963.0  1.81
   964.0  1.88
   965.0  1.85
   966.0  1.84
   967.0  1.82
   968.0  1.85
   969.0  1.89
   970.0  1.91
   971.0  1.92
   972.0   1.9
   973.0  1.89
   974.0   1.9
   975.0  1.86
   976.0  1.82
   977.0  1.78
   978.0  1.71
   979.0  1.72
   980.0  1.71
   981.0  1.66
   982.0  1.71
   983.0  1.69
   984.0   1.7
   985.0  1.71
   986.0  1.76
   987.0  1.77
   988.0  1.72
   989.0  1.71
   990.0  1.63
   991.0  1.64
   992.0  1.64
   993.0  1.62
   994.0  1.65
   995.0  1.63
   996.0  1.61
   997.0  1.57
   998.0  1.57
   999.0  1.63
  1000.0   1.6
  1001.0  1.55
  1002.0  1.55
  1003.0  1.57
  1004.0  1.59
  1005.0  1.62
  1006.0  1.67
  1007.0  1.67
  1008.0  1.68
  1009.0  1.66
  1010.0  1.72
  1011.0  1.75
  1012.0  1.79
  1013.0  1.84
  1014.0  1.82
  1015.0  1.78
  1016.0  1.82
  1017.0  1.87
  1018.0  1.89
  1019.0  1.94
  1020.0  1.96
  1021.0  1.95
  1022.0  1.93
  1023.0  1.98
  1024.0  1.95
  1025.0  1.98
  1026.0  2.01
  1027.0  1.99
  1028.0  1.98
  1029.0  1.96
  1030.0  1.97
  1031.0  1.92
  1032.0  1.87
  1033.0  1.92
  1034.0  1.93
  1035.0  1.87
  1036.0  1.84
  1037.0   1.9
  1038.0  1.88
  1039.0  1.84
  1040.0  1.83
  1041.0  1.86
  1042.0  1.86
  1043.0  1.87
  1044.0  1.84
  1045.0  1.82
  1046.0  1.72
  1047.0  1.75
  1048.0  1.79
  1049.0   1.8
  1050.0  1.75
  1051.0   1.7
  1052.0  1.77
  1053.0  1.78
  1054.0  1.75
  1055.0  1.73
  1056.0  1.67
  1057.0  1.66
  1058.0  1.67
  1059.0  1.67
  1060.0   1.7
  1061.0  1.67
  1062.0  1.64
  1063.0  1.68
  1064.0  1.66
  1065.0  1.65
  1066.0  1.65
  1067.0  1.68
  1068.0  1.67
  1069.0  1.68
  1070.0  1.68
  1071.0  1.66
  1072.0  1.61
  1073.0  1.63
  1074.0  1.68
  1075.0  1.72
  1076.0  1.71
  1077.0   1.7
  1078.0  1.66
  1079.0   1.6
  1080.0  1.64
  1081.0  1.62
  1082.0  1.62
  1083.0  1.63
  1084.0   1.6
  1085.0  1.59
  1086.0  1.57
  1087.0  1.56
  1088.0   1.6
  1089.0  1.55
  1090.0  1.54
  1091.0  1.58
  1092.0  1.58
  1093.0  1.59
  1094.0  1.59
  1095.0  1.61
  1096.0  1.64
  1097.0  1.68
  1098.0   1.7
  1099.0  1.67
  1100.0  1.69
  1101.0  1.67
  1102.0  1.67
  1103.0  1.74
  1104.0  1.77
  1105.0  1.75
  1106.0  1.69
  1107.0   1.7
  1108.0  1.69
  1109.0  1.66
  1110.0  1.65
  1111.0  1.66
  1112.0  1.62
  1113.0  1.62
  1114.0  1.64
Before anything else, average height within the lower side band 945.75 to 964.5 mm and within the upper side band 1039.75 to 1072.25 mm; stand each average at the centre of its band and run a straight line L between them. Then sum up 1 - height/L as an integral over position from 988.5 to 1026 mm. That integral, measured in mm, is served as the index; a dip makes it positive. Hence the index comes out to 1.1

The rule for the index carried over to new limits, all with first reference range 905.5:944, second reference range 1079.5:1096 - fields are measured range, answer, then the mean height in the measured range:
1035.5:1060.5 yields -1.81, 1.78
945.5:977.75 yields -1.08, 1.86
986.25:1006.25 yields 1.30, 1.63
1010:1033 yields -2.75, 1.9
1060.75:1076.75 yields -0.43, 1.67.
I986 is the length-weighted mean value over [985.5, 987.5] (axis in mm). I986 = 1.77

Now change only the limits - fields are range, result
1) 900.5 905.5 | 1.83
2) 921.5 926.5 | 1.77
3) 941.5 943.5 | 2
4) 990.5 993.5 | 1.63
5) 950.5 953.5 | 1.83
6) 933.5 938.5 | 1.96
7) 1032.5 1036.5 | 1.89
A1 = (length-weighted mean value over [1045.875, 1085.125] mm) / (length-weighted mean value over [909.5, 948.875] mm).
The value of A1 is 0.90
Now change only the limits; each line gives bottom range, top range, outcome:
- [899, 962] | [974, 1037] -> 0.95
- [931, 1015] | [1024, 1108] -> 0.96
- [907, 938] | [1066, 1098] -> 0.89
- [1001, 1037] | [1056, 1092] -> 0.90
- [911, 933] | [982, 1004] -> 0.91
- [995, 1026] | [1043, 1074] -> 0.97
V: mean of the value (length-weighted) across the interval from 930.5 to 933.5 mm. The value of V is 1.86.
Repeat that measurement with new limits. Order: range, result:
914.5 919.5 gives 1.82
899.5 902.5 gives 1.86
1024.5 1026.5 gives 1.99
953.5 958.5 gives 1.84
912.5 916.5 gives 1.85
